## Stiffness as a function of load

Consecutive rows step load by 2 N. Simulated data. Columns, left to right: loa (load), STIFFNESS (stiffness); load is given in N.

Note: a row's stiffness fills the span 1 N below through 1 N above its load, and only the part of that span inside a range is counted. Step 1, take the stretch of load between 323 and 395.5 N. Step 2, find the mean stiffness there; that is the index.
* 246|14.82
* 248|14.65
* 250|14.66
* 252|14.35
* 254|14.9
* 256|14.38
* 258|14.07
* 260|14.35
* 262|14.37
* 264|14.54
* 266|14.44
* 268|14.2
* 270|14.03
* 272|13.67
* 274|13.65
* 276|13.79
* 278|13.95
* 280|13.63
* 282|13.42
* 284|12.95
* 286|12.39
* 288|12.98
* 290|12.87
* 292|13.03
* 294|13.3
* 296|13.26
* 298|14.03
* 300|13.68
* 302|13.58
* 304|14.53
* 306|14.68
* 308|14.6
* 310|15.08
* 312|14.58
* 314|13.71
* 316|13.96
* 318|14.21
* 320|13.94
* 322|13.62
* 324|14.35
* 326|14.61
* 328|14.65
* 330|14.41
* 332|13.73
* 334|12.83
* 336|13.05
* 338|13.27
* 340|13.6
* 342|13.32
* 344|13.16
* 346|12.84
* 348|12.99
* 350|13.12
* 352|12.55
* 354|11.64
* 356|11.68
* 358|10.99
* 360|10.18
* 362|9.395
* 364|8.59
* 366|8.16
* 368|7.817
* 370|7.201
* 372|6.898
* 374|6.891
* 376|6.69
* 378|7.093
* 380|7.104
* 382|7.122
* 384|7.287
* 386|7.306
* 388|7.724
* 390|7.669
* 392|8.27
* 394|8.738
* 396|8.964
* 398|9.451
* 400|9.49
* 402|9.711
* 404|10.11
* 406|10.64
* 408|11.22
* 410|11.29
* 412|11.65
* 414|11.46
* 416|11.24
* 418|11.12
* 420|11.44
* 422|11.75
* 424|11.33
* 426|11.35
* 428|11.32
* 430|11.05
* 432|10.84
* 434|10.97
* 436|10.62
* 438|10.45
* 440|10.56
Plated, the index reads 10.5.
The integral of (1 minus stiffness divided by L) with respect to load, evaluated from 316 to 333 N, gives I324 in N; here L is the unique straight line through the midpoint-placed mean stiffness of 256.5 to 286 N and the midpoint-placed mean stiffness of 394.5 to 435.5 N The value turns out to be -1.9 N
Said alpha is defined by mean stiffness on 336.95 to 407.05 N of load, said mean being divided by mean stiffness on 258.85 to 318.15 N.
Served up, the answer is 0.7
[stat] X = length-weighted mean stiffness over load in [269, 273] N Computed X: 13.8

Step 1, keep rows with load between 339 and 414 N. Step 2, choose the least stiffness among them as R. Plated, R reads 6.69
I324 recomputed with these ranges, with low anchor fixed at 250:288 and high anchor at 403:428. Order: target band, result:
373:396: 8.34 N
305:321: -1.49 N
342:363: 0.81 N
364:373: 3.32 N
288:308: -0.41 N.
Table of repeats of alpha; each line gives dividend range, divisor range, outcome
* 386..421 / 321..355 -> 0.74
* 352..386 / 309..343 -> 0.61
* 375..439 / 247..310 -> 0.70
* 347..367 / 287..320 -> 0.79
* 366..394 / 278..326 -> 0.54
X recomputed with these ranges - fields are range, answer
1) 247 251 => 14.7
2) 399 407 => 9.99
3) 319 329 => 14.2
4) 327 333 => 14.3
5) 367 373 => 7.31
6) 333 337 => 12.9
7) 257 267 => 14.4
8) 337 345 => 13.3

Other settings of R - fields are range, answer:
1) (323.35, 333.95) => 13.73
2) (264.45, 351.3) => 12.39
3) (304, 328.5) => 13.62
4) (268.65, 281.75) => 13.63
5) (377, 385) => 7.093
